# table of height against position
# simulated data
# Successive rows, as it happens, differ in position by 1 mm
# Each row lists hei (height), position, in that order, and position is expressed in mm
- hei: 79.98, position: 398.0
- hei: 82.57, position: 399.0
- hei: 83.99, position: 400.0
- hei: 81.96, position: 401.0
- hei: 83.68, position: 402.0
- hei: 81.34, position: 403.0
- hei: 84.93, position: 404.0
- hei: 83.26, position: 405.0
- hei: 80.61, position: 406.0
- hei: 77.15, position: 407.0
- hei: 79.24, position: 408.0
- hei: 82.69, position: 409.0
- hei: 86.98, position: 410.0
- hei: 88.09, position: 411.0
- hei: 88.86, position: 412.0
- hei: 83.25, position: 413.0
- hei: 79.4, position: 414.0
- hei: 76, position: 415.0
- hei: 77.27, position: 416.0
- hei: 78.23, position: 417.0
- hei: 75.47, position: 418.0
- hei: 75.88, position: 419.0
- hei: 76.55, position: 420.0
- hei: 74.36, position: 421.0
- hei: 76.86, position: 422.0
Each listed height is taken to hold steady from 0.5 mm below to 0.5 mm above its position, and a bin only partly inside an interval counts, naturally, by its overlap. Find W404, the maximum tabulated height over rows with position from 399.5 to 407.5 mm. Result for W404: 84.93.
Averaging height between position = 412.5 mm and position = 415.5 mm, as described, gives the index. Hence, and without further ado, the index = 79.5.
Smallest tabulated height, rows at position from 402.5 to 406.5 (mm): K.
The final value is 80.61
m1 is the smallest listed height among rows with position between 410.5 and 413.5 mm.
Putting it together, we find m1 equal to 83.25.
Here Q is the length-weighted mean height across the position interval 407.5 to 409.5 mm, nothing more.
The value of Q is 81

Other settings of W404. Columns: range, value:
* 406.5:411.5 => 88.09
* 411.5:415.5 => 88.86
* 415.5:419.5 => 78.23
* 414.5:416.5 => 77.27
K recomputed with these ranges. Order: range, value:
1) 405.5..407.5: 77.15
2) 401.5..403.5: 81.34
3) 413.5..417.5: 76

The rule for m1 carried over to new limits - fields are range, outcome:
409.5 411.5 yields 86.98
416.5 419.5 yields 75.47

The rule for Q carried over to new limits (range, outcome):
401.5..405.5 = 83.3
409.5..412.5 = 88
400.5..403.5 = 82.3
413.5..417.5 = 77.7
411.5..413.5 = 86.1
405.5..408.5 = 79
